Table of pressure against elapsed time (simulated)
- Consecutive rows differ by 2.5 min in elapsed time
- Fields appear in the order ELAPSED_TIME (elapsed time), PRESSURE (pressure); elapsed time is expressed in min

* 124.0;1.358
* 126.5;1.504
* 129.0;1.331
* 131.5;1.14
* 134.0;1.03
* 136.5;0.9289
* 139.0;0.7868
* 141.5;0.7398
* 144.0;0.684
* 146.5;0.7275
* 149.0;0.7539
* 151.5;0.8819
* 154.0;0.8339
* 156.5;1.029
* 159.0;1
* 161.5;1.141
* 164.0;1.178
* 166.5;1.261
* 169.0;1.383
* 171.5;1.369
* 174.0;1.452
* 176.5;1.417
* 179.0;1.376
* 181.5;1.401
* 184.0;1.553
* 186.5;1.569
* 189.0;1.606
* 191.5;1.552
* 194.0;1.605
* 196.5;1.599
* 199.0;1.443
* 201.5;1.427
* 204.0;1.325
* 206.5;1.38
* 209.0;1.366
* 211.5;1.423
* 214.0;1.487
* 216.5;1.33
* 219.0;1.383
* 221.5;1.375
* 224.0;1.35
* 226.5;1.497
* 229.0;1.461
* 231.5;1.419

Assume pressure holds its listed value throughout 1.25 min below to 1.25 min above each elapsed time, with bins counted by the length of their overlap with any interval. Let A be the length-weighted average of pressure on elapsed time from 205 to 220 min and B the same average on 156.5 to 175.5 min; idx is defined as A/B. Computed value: 1.12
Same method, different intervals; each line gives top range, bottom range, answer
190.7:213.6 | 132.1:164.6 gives 1.62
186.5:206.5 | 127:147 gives 1.58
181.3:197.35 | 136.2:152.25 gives 2.02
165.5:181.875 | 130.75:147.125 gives 1.61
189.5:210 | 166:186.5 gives 1.04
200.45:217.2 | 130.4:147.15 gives 1.61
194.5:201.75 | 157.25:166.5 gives 1.34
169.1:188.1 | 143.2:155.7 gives 1.83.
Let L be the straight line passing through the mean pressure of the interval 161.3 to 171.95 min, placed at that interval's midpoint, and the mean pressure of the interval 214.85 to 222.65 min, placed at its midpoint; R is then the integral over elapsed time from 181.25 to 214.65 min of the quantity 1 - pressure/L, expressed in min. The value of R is -3.9 min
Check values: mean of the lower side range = 1.27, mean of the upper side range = 1.37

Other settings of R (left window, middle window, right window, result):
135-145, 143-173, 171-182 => 2.25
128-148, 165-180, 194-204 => -1.66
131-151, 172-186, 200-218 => -3.60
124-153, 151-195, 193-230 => -4.46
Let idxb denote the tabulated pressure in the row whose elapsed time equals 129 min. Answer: 1.331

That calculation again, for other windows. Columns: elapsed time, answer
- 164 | 1.178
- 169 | 1.383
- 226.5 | 1.497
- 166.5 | 1.261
